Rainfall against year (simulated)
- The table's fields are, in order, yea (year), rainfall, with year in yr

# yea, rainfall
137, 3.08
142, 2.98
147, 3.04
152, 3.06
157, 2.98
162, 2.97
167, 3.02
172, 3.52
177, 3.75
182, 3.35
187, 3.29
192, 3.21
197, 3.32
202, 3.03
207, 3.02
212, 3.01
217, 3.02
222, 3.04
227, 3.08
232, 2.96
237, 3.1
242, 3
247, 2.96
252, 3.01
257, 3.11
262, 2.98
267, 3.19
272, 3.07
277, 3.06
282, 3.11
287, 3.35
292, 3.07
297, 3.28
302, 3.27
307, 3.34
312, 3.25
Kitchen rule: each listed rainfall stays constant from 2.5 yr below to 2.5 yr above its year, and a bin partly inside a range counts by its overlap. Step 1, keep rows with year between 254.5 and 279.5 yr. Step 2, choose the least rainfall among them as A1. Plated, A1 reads 2.98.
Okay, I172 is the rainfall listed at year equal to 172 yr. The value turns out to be 3.52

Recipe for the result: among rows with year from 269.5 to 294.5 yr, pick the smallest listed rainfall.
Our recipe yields 3.06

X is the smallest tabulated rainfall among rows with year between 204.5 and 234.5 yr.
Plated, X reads 2.96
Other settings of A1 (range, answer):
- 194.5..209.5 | 3.02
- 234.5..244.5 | 3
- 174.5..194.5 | 3.21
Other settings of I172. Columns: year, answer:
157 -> 2.98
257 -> 3.11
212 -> 3.01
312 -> 3.25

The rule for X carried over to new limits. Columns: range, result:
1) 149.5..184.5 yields 2.97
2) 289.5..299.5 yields 3.07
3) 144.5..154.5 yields 3.04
